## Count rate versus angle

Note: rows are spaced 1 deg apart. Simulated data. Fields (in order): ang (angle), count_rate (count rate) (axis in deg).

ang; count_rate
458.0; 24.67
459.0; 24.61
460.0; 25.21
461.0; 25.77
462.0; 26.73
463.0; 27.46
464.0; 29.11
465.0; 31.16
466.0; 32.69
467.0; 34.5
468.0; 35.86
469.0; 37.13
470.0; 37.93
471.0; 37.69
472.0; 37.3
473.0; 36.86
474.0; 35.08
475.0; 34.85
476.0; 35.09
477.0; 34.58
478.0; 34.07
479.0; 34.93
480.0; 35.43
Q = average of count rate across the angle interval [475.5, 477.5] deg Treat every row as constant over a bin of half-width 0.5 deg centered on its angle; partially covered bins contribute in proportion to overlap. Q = 34.8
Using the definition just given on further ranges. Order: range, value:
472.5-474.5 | 36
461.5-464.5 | 27.8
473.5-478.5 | 34.7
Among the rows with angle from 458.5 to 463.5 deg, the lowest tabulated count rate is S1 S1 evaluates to 24.61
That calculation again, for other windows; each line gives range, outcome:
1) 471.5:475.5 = 34.85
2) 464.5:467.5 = 31.16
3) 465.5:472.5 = 32.69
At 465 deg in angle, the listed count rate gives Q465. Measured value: 31.16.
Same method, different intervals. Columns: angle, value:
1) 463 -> 27.46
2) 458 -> 24.67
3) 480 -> 35.43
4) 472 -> 37.3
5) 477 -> 34.58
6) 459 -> 24.61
